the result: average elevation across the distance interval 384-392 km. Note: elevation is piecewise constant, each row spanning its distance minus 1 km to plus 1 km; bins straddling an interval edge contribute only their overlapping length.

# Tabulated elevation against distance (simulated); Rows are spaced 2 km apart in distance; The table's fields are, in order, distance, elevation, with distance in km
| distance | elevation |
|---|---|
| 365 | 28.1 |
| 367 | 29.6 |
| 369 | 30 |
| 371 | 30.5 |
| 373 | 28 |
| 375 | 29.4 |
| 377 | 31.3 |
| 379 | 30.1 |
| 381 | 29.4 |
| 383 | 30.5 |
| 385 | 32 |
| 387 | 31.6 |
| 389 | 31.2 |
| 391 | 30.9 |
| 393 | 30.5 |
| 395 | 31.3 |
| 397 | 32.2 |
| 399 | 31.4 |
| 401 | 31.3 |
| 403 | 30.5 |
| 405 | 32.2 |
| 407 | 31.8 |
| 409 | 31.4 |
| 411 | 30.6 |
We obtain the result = 31.4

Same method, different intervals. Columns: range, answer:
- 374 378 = 30.4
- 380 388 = 30.9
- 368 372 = 30.2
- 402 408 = 31.5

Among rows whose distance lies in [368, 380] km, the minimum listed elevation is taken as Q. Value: 28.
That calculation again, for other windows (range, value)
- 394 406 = 30.5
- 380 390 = 29.4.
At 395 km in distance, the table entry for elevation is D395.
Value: 31.3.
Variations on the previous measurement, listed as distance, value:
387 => 31.6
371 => 30.5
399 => 31.4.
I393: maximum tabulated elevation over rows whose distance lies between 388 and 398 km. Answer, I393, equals 32.2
